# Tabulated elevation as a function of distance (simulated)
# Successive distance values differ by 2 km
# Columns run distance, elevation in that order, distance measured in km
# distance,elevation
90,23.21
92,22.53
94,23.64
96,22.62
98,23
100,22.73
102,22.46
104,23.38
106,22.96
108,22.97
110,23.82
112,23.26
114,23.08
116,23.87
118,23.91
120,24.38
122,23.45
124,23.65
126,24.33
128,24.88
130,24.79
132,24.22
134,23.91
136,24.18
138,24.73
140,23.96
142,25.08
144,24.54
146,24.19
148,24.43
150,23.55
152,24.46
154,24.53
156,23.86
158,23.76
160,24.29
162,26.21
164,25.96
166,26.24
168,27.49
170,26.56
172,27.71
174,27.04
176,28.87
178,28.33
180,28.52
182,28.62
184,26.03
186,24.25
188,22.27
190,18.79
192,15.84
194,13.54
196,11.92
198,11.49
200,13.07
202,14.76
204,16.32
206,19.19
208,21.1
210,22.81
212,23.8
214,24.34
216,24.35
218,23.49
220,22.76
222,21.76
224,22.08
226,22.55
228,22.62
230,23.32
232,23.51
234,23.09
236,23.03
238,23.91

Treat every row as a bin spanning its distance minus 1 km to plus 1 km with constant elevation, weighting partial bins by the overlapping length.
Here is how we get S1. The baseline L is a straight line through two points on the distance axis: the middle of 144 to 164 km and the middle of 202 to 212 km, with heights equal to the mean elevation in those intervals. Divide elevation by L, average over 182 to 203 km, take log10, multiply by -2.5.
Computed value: 0.192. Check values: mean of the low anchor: 24.5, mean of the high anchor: 19.7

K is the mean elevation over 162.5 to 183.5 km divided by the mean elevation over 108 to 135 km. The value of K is 1.15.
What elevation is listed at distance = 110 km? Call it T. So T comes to 23.82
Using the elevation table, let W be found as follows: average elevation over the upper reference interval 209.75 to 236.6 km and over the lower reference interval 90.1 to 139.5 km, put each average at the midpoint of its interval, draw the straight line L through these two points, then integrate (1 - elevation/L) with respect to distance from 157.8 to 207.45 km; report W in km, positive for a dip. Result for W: 2.27 km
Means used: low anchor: 23.6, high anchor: 23.1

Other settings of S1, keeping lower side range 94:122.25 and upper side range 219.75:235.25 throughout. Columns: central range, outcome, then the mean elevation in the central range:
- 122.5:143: -0.05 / 24.4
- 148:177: -0.12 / 25.7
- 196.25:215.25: 0.24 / 18.4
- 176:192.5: -0.08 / 24.6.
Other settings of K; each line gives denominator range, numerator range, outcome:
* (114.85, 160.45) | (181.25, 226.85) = 0.83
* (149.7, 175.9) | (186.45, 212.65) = 0.68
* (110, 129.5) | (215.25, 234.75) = 0.96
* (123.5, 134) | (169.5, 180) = 1.14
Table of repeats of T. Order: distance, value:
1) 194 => 13.54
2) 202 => 14.76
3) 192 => 15.84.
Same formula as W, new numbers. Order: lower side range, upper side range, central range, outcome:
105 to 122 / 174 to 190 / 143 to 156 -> 0.4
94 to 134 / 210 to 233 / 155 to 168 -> -1.0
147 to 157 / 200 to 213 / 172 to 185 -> -3.7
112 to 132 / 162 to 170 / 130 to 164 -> 1.3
